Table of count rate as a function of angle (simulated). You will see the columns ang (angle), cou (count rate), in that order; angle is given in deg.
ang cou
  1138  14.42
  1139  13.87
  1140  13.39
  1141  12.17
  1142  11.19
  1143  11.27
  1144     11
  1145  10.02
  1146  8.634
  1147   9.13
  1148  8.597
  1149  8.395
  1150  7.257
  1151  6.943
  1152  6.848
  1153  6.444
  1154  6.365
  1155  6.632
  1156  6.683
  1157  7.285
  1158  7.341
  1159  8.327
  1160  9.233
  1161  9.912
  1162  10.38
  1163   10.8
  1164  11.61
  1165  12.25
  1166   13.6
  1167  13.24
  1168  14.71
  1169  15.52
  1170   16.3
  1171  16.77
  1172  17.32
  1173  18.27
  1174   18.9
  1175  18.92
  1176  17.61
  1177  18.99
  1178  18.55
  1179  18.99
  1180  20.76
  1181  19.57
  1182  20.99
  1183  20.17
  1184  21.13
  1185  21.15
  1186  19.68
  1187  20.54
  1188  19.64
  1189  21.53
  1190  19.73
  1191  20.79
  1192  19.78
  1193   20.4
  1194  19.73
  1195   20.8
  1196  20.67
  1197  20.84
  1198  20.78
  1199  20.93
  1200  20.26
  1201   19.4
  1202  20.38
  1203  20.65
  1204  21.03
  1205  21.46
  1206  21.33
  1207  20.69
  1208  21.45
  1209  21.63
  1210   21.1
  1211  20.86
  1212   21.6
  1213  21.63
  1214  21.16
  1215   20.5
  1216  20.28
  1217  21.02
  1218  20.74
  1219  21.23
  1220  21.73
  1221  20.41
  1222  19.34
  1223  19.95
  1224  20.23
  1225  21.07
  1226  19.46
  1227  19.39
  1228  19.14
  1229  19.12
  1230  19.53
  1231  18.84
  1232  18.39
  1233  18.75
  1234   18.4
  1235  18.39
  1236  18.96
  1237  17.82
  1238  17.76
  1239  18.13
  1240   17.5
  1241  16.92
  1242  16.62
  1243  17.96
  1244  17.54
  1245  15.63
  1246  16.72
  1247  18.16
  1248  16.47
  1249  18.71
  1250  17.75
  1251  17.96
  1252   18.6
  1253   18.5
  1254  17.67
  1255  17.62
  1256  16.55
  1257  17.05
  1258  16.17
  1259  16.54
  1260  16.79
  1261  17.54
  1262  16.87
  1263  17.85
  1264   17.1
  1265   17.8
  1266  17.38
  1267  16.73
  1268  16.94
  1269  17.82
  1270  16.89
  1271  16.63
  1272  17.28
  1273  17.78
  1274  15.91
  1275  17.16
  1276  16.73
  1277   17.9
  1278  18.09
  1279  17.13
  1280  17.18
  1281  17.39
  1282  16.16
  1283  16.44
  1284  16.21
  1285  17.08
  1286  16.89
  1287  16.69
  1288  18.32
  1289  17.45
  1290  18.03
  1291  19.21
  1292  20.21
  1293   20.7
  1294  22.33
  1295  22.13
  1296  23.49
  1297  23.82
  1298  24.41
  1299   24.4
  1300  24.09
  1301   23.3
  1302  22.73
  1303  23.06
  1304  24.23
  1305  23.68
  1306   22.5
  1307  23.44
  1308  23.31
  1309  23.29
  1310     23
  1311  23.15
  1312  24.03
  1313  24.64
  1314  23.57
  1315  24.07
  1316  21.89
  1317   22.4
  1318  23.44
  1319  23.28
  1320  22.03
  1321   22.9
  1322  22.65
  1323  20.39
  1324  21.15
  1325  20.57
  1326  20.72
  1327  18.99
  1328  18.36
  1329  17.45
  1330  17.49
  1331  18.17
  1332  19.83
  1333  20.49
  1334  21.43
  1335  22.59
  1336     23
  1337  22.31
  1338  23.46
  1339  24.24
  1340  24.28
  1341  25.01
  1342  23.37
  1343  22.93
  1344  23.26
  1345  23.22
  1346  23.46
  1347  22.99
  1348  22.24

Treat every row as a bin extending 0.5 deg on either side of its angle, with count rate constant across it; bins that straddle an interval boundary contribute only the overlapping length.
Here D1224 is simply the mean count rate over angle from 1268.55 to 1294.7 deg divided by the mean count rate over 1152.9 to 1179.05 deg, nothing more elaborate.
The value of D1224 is 1.4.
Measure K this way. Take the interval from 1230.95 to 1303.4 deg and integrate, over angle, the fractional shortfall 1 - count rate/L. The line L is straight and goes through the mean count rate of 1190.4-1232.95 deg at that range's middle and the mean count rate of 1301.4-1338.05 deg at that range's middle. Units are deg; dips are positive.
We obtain 10.0 deg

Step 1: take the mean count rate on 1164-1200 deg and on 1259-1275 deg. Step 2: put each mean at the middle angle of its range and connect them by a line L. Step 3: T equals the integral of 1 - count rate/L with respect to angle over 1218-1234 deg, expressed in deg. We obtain -1.6 deg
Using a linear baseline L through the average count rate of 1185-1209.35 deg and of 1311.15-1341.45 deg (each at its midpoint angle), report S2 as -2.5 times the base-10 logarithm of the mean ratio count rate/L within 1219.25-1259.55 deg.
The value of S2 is 0.15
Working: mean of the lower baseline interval 20.6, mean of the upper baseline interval 21.8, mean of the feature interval 18.3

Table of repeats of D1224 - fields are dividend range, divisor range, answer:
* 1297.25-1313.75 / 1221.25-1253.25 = 1.28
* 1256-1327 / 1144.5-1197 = 1.35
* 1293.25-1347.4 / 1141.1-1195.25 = 1.57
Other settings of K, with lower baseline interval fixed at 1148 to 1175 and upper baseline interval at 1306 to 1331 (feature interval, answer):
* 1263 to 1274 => 0.7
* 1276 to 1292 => 1.7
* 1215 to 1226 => -3.9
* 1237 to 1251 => -0.5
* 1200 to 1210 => -4.8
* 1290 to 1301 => -1.1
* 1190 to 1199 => -4.7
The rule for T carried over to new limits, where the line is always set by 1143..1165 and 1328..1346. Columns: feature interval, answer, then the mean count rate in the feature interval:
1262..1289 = 0.4 deg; 17.1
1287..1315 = -4.5 deg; 22.4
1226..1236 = -3.3 deg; 18.9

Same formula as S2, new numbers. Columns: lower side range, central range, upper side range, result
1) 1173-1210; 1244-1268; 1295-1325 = 0.25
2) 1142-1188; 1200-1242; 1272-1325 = -0.20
